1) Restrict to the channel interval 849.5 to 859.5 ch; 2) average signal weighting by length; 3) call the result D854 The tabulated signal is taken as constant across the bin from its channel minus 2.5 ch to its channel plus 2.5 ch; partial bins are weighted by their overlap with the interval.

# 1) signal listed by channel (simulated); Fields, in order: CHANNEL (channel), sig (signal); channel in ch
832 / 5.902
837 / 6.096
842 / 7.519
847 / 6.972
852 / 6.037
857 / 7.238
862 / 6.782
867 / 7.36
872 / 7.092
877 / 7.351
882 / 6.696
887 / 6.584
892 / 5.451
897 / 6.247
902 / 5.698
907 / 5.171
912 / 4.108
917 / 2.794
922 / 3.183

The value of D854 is 6.64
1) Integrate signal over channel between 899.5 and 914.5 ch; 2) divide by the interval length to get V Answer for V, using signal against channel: 4.99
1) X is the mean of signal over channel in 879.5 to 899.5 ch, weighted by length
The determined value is 6.24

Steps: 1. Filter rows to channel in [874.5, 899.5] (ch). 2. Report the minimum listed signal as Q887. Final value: 5.451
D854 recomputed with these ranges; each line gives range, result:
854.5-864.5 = 7.01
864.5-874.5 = 7.23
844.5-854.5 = 6.5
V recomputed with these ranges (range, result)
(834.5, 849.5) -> 6.86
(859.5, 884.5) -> 7.06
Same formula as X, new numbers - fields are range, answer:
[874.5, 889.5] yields 6.88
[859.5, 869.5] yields 7.07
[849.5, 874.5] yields 6.9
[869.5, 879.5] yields 7.22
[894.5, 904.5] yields 5.97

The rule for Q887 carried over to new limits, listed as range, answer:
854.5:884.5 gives 6.696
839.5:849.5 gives 6.972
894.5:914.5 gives 4.108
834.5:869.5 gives 6.037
